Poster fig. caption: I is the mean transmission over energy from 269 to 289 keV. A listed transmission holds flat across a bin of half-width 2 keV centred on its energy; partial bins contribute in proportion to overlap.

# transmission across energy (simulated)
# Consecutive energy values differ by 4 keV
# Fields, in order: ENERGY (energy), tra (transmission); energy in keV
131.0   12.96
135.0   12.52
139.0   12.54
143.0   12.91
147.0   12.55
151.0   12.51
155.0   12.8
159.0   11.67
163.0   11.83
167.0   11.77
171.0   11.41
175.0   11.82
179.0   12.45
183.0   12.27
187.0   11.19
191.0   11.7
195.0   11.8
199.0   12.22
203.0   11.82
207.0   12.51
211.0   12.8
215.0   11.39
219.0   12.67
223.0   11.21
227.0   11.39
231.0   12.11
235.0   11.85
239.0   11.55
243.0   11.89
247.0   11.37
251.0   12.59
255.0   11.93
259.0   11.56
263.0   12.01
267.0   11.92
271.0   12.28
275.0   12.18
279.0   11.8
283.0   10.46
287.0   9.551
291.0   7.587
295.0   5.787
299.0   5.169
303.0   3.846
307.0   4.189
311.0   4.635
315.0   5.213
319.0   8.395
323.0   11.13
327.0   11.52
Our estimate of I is 11.3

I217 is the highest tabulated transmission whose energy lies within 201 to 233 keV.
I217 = 12.8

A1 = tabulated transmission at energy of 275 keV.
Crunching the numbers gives 12.18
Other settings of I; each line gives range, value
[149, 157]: 12.7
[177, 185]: 12.4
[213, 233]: 11.8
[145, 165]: 12.3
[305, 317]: 4.68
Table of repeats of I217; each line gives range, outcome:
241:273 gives 12.59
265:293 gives 12.28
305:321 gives 8.395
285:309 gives 9.551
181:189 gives 12.27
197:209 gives 12.51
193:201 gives 12.22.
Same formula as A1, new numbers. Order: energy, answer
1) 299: 5.169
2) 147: 12.55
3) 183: 12.27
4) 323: 11.13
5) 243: 11.89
